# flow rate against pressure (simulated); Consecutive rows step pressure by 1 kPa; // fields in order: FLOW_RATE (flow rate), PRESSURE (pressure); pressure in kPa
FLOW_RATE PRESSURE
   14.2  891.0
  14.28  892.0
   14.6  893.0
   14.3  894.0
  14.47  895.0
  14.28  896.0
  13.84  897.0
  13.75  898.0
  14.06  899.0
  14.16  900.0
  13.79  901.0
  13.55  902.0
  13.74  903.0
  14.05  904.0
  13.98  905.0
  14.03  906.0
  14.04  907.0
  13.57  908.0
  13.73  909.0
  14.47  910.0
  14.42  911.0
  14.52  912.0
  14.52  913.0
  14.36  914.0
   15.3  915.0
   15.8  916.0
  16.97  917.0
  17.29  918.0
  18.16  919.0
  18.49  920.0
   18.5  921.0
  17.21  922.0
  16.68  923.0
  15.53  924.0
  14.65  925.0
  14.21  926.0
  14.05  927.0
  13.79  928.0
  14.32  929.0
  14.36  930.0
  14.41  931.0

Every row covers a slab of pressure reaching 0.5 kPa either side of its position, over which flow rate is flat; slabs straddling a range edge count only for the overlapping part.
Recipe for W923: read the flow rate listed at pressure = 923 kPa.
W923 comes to 16.68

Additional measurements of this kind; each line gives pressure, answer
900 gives 14.16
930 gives 14.36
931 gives 14.41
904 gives 14.05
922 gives 17.21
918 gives 17.29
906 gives 14.03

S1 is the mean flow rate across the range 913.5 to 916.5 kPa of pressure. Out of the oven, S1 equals 15.2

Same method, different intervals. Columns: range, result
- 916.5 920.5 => 17.7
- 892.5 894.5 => 14.4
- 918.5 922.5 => 18.1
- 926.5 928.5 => 13.9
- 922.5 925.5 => 15.6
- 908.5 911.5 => 14.2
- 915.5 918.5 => 16.7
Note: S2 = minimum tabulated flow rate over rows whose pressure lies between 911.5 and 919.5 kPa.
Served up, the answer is 14.36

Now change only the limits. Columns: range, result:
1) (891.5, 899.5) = 13.75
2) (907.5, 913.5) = 13.57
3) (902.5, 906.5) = 13.74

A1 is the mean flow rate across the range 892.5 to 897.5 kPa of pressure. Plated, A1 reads 14.3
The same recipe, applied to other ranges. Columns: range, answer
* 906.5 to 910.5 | 14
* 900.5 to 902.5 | 13.7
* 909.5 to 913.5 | 14.5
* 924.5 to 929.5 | 14.2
